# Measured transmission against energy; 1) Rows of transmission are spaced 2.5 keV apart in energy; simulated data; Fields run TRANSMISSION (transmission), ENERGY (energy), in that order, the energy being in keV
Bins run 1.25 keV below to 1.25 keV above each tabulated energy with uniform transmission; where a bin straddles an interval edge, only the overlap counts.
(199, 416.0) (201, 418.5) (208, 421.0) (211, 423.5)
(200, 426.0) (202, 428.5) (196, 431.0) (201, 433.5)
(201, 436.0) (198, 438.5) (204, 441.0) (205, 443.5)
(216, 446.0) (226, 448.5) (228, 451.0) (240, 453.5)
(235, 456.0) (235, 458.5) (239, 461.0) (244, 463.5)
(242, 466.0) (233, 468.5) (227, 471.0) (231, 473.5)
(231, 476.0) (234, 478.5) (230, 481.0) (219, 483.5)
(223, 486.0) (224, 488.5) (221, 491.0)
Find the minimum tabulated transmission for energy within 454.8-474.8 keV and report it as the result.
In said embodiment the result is 227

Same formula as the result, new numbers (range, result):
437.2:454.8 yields 198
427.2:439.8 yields 196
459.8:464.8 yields 239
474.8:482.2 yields 230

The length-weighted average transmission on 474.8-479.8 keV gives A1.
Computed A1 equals 232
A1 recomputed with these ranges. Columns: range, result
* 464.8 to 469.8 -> 237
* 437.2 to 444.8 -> 202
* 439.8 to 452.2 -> 216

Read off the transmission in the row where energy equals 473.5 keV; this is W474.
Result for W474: 231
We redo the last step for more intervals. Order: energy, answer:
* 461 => 239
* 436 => 201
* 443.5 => 205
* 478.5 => 234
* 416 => 199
